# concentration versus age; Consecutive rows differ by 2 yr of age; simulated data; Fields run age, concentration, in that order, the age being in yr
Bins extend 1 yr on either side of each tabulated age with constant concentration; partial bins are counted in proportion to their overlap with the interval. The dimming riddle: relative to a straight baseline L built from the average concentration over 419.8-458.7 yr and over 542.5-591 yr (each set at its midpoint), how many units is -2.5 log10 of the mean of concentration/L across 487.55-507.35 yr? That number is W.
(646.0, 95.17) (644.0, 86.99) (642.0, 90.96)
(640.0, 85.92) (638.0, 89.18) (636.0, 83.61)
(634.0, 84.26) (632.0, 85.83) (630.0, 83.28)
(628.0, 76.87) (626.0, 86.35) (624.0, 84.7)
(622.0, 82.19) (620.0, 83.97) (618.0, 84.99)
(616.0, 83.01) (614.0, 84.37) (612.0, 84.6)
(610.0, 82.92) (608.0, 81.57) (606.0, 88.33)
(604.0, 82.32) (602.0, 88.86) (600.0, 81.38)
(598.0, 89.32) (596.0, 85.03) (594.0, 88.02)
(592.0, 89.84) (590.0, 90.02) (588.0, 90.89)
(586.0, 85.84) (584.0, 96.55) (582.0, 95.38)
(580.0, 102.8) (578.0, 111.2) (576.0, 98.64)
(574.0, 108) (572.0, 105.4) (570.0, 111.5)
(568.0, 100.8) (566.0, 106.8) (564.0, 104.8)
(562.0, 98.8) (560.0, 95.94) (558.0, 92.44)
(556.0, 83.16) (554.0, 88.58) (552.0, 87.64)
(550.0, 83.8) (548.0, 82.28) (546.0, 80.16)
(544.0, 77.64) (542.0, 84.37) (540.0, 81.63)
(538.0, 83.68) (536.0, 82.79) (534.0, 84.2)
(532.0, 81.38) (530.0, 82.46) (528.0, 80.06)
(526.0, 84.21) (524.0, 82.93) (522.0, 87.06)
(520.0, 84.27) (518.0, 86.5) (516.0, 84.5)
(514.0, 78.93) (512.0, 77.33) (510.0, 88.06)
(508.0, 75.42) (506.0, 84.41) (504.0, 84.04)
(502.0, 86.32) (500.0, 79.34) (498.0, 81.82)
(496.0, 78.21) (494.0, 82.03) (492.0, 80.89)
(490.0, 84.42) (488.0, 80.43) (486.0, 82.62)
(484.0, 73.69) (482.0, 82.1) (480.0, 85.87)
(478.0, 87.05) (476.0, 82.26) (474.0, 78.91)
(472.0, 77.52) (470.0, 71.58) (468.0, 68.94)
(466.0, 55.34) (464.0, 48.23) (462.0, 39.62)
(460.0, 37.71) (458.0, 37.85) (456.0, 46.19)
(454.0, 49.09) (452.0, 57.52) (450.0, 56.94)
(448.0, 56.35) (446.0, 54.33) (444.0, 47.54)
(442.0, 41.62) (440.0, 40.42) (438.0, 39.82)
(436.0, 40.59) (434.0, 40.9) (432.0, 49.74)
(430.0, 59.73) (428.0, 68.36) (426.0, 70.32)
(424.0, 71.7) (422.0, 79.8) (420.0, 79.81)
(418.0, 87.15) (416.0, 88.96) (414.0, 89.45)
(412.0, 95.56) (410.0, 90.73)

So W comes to -0.13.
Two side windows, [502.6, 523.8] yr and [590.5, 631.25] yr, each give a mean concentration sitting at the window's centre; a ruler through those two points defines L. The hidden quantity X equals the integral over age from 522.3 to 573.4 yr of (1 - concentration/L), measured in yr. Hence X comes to -3.38 yr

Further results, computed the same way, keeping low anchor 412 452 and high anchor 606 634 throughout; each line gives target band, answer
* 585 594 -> -1.0 yr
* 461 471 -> 1.4 yr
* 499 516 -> -2.7 yr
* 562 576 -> -4.9 yr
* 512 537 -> -3.6 yr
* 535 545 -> -1.0 yr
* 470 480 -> -2.1 yr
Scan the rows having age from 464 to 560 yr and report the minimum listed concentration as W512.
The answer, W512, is 48.23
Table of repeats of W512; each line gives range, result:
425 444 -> 39.82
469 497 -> 71.58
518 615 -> 77.64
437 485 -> 37.71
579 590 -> 85.84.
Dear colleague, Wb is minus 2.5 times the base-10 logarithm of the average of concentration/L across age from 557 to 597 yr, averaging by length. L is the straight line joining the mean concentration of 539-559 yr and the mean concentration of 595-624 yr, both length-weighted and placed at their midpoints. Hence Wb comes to -0.163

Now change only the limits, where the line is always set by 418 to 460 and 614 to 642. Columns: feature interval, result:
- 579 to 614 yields -0.12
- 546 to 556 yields -0.17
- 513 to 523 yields -0.25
